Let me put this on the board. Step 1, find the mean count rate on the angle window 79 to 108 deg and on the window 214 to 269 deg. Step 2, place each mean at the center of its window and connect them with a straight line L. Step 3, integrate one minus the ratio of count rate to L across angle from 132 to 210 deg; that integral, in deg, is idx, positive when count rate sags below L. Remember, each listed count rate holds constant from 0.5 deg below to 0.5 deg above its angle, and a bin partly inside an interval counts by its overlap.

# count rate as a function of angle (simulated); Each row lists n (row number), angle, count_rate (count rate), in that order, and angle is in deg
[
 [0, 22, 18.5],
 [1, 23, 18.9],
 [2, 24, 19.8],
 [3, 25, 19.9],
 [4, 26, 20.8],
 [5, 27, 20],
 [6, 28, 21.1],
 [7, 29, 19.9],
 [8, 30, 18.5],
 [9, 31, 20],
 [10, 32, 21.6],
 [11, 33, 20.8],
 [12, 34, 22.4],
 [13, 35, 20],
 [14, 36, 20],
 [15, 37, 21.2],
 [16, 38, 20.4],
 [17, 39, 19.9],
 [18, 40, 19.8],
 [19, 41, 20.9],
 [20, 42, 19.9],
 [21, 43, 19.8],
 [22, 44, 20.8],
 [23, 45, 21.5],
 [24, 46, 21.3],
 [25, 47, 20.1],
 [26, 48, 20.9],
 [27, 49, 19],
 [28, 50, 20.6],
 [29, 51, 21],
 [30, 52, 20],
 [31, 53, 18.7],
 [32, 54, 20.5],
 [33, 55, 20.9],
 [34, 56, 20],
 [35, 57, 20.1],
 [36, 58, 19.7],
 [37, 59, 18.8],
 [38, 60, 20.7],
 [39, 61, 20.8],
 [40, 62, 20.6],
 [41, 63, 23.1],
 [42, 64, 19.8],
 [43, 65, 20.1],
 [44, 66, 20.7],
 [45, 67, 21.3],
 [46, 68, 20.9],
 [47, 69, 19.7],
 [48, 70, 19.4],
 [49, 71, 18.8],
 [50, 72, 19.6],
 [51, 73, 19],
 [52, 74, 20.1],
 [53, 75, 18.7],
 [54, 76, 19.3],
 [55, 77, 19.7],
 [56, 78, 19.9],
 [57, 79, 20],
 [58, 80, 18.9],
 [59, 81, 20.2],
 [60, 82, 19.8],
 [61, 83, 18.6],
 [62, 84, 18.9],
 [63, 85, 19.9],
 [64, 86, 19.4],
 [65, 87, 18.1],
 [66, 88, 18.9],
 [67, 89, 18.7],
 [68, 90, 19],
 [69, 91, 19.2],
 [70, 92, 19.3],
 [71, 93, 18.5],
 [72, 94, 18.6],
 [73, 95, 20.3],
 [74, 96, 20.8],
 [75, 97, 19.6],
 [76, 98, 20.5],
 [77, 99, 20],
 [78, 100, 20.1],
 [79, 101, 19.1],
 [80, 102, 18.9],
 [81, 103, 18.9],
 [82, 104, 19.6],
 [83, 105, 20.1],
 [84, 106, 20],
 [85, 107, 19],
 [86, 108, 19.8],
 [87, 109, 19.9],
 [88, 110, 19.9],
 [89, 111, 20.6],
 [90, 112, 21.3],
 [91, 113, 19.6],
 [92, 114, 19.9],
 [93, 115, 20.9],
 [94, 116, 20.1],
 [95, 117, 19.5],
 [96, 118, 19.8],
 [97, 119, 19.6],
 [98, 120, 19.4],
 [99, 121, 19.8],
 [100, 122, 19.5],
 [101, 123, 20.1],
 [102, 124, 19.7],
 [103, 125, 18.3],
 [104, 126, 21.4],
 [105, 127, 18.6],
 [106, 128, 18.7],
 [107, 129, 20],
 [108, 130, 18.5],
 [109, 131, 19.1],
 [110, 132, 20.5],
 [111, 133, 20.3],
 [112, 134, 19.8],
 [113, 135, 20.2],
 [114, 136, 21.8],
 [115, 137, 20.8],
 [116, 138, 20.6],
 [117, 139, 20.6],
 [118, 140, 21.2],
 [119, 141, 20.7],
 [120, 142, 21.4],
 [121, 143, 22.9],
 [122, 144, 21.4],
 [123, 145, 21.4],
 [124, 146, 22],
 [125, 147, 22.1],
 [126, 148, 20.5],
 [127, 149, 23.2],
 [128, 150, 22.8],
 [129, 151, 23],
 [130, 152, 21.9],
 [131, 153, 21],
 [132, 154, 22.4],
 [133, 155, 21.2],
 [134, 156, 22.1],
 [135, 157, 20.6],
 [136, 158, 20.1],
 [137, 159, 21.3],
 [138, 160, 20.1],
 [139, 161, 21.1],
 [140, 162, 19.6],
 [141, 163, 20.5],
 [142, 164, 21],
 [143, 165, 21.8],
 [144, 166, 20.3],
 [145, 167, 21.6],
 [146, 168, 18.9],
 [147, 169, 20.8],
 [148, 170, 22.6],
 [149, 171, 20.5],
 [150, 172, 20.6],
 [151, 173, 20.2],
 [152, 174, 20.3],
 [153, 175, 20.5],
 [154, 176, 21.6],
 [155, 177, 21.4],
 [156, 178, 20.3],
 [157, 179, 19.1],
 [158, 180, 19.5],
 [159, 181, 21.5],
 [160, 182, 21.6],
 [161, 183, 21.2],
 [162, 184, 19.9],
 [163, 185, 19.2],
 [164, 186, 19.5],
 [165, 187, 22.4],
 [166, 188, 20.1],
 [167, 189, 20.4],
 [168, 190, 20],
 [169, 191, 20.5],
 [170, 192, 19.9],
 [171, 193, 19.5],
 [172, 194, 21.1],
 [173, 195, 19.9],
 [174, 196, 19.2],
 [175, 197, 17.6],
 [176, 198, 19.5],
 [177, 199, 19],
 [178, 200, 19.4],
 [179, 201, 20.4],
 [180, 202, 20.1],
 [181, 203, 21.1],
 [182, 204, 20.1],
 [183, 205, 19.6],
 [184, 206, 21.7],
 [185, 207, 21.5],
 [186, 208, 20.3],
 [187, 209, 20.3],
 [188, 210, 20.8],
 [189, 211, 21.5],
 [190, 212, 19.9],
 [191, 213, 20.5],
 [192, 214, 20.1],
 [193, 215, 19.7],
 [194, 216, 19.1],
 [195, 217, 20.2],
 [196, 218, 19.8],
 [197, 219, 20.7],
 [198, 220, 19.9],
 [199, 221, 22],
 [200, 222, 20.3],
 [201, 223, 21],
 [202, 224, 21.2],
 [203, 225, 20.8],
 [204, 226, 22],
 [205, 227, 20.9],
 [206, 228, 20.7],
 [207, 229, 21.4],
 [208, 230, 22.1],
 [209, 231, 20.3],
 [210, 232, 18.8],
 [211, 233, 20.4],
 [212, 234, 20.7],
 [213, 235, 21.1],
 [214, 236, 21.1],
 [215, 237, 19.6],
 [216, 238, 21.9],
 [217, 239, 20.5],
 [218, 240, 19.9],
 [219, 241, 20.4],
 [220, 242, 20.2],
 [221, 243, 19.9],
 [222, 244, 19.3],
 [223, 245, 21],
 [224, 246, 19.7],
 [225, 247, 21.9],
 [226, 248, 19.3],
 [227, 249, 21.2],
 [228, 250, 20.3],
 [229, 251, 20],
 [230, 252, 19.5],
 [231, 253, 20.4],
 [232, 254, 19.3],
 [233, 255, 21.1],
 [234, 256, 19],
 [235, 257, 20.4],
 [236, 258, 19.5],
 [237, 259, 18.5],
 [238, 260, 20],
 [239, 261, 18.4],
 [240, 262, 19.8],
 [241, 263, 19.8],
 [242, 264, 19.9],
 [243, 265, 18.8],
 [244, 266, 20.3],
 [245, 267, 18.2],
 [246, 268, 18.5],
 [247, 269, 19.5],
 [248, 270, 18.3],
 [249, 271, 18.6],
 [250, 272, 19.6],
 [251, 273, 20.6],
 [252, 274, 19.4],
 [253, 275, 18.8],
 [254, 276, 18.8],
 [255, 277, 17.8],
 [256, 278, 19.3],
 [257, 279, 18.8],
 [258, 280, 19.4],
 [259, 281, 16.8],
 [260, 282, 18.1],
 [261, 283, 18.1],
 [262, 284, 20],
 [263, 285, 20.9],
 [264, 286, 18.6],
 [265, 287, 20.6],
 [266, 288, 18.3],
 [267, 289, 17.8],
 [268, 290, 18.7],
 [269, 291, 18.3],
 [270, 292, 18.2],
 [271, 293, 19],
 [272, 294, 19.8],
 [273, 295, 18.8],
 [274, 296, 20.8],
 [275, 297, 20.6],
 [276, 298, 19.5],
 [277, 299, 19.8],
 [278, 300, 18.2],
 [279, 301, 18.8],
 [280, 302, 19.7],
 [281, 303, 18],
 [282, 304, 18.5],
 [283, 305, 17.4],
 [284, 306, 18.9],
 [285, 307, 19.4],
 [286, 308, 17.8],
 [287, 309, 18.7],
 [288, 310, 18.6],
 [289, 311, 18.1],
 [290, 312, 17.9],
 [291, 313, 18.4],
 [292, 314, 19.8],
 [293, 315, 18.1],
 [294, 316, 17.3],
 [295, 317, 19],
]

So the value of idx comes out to -3.60 deg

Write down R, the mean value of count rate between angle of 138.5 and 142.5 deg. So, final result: 21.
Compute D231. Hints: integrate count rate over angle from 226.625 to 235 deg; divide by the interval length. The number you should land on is 20.7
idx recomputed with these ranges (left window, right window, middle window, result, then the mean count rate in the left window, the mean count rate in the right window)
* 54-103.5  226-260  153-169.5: -0.7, 19.7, 20.3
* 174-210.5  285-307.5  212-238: -0.9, 20.3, 19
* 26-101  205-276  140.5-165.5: -1.7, 20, 20.2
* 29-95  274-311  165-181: -1.0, 20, 18.9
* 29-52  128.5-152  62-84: 0.8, 20.4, 21.1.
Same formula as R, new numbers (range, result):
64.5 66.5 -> 20.4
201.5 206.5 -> 20.5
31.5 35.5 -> 21.2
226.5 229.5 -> 21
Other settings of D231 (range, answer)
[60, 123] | 19.8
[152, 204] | 20.5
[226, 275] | 20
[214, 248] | 20.5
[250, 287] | 19.3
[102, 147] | 20.2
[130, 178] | 21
